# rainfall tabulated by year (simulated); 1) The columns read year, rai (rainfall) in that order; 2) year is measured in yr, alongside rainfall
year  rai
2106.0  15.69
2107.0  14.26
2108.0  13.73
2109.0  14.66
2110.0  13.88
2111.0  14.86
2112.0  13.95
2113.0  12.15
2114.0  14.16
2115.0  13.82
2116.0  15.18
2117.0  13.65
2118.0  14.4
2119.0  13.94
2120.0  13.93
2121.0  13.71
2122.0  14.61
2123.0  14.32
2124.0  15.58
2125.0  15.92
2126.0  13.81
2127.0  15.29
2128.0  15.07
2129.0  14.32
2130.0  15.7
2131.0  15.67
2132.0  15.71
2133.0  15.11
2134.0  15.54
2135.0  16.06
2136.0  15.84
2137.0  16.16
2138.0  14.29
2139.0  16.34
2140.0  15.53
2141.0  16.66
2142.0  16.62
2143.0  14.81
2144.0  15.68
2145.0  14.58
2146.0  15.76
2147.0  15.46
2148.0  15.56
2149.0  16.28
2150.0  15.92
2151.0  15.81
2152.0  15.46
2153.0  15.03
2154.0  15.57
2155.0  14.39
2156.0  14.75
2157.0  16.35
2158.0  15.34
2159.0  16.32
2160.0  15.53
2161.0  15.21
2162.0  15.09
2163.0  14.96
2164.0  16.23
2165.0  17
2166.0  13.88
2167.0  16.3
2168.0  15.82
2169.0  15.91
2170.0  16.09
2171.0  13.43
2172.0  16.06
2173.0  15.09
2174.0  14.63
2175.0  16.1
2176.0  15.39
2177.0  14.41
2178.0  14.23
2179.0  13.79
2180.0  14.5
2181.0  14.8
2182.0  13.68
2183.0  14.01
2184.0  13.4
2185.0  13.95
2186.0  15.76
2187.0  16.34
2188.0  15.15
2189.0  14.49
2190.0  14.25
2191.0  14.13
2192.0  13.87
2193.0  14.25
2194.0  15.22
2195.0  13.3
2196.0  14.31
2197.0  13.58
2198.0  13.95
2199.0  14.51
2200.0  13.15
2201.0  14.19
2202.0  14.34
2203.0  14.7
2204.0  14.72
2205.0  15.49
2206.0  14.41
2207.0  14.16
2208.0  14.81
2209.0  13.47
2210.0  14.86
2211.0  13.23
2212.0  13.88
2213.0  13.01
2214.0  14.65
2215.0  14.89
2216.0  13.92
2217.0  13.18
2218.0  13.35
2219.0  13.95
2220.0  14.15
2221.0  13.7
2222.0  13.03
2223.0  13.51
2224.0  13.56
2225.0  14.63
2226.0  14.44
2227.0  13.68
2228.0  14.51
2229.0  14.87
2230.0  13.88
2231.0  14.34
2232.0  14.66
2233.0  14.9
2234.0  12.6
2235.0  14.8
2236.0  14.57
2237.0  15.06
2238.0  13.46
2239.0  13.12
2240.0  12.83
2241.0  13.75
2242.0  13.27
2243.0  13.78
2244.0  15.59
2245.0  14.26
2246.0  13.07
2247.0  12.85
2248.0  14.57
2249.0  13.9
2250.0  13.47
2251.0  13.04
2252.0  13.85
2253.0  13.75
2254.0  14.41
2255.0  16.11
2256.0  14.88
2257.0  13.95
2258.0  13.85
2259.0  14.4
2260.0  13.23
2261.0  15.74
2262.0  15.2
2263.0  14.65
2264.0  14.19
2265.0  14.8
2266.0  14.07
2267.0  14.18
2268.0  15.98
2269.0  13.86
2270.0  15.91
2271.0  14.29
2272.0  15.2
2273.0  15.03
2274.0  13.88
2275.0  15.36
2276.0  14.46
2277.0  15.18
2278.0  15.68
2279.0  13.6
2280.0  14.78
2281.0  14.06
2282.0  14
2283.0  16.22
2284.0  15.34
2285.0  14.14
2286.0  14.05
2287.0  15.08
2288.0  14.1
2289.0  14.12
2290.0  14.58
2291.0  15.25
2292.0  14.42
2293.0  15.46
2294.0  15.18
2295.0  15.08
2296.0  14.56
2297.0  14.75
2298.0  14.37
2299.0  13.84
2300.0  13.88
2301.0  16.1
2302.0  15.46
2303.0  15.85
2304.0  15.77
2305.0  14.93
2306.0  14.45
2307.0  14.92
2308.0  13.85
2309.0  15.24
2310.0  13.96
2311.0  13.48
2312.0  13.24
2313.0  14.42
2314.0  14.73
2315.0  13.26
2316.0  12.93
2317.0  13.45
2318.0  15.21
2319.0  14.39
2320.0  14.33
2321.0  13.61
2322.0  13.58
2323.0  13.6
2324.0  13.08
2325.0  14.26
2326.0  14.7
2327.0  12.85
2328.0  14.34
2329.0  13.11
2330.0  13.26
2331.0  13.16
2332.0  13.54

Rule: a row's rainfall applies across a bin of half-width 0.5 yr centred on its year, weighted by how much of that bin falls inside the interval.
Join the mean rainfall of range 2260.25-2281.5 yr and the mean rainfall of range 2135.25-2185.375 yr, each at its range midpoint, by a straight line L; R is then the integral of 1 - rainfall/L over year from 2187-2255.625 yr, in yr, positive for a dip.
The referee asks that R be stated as 4.09 yr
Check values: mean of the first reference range 15.3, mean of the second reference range 14.7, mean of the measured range 14.1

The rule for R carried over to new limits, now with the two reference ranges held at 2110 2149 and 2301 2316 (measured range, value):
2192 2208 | 0.6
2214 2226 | 0.7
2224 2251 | 1.3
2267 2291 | -0.2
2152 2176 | -0.9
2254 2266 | 0.0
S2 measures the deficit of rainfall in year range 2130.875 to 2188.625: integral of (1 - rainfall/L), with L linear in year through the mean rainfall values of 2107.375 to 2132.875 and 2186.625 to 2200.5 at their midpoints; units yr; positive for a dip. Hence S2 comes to -3.77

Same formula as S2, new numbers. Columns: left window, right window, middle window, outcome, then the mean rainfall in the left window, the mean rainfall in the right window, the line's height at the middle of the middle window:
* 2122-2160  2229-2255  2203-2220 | 0.3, 15.5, 14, 14.4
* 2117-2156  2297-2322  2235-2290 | 0.9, 15.2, 14.4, 14.6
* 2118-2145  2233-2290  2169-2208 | 0.8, 15.2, 14.4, 14.8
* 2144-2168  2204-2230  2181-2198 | 0.4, 15.5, 14.1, 14.7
